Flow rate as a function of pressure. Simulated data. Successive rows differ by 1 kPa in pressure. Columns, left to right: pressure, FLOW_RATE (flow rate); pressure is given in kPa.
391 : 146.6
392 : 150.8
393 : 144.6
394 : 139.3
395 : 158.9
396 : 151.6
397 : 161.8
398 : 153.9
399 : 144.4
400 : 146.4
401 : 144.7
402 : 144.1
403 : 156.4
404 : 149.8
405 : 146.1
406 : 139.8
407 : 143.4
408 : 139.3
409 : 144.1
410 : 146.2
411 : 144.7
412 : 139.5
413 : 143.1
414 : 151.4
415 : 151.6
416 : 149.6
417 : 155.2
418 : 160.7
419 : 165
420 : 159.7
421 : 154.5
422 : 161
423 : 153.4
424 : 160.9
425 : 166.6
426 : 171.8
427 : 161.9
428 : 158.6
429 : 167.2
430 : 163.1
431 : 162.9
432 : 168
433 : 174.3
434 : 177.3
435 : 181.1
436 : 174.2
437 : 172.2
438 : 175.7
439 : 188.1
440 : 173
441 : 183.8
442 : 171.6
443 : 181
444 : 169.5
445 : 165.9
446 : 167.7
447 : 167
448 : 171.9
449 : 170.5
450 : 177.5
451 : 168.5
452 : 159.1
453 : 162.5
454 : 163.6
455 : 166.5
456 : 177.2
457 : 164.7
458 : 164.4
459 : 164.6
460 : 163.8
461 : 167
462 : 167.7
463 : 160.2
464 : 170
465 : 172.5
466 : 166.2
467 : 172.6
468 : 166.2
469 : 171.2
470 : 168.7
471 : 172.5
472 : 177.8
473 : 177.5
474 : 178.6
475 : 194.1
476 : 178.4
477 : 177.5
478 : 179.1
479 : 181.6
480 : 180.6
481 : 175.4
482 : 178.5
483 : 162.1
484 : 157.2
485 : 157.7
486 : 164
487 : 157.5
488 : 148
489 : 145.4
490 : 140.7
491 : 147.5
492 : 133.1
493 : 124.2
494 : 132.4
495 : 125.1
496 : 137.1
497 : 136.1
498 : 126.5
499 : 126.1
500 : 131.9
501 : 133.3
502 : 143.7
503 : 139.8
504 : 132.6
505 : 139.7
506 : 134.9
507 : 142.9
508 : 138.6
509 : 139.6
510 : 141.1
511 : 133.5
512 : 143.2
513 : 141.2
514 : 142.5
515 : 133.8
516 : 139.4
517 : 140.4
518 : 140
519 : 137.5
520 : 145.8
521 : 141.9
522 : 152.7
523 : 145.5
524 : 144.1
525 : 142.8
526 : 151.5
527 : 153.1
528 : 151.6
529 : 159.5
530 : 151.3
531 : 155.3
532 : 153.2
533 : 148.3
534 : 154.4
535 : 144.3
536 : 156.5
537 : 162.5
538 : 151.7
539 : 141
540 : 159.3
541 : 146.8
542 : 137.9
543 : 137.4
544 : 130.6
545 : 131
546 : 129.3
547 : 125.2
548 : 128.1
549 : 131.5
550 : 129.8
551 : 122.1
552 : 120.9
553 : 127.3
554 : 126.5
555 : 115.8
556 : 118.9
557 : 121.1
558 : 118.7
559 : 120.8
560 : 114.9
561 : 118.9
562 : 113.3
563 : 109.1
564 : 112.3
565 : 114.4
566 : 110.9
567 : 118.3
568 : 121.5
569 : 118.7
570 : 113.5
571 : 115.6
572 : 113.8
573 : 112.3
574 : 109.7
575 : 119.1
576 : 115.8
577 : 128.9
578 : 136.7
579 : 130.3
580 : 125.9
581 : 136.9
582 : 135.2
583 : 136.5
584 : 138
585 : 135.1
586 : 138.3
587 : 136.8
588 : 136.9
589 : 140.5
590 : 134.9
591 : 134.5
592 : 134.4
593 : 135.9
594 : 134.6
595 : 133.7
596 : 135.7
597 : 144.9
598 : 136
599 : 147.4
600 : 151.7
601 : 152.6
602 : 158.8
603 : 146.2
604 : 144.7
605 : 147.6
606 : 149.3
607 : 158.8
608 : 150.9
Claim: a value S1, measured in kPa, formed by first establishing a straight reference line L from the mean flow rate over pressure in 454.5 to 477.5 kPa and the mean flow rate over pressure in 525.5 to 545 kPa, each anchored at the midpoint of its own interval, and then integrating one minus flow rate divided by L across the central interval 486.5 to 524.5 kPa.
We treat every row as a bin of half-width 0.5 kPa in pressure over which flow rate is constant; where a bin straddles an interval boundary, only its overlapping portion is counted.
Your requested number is 4.7 kPa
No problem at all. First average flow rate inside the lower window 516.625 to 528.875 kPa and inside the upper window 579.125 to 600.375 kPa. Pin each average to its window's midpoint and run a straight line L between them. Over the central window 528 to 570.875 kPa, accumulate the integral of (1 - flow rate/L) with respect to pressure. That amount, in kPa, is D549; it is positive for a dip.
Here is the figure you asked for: 3.3 kPa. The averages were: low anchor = 146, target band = 132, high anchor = 137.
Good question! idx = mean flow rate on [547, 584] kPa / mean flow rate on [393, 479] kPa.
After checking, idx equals 0.7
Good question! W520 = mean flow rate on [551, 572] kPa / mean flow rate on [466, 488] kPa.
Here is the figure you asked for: 0.7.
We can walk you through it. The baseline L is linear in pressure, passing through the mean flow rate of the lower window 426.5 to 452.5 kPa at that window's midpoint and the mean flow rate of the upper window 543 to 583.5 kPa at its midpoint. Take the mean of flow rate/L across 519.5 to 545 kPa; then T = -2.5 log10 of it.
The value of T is -0.11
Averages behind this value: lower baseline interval 171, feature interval 148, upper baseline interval 122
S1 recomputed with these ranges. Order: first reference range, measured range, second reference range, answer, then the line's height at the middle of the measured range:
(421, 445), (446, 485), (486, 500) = -4.8 kPa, 152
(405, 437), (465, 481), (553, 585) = -3.4 kPa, 145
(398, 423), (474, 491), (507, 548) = -2.4 kPa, 146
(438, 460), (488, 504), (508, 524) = 1.6 kPa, 150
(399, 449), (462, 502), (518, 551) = -1.7 kPa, 152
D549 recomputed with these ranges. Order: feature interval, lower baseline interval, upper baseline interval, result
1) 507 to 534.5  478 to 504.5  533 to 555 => -0.7 kPa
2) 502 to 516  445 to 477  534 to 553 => 1.2 kPa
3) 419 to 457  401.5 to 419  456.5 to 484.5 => -2.4 kPa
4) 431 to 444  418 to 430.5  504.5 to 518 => -1.4 kPa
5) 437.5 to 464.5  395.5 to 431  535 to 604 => -4.0 kPa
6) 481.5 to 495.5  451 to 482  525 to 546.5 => 1.4 kPa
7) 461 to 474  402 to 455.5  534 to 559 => -1.5 kPa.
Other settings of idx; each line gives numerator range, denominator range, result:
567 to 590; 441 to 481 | 0.74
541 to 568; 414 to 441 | 0.74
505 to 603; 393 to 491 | 0.83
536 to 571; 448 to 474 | 0.75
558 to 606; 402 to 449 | 0.80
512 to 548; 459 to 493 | 0.87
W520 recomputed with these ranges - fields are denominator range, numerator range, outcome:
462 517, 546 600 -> 0.83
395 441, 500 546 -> 0.91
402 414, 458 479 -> 1.19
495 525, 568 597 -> 0.93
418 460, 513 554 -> 0.84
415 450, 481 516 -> 0.85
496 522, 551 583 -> 0.87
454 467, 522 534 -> 0.90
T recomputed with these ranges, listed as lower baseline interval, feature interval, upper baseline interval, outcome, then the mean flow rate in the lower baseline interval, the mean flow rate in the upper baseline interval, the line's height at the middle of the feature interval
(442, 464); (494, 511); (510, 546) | 0.13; 168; 145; 153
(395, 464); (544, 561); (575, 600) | 0.14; 161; 135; 141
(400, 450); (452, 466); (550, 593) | -0.09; 161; 124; 152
